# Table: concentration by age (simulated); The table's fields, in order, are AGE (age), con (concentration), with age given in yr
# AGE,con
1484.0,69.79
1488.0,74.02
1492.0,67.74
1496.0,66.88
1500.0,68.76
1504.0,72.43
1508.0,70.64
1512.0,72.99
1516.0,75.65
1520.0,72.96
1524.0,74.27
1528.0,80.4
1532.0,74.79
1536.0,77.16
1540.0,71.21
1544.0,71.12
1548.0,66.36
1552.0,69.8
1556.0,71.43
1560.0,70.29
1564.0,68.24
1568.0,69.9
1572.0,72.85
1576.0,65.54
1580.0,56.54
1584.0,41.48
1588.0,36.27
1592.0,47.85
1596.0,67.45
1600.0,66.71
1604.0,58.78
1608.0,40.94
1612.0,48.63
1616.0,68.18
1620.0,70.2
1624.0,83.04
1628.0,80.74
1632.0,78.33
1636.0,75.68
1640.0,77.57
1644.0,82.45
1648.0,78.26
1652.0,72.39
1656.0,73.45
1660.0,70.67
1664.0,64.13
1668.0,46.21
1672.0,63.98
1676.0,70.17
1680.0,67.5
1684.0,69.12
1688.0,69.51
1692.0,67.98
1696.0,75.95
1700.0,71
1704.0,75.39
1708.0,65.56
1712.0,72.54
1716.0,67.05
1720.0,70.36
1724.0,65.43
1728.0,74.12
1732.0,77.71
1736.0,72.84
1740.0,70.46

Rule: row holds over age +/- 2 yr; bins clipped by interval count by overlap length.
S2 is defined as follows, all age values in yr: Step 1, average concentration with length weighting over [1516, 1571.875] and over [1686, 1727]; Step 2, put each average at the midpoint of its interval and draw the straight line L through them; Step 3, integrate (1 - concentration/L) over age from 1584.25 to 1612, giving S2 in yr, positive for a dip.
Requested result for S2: 7.6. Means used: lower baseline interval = 72.3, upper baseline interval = 70.2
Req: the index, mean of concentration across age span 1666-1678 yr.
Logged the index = 60.1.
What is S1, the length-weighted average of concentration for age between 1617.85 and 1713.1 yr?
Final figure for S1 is 71.7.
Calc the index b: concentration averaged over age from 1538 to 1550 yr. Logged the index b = 69.6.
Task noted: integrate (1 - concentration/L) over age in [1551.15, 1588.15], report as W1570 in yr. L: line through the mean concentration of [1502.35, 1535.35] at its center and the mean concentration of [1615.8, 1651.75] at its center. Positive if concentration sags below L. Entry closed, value 6.1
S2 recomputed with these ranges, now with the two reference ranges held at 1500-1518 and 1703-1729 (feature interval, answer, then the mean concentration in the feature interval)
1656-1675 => 1.99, 63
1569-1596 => 6.20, 55.1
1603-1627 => 2.87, 62.5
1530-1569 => 0.47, 71.1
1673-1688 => 0.32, 68.7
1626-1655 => -2.89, 77.8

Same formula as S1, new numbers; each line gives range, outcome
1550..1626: 61.8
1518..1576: 72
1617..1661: 76.6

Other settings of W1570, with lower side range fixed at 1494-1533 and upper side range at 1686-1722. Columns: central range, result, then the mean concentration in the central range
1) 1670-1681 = 0.58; 67.2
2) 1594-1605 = 1.08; 64.8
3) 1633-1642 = -0.68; 76.8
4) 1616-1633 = -1.27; 76.9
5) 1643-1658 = -1.05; 76.2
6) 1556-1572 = 0.48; 70.1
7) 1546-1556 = 0.51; 68.8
